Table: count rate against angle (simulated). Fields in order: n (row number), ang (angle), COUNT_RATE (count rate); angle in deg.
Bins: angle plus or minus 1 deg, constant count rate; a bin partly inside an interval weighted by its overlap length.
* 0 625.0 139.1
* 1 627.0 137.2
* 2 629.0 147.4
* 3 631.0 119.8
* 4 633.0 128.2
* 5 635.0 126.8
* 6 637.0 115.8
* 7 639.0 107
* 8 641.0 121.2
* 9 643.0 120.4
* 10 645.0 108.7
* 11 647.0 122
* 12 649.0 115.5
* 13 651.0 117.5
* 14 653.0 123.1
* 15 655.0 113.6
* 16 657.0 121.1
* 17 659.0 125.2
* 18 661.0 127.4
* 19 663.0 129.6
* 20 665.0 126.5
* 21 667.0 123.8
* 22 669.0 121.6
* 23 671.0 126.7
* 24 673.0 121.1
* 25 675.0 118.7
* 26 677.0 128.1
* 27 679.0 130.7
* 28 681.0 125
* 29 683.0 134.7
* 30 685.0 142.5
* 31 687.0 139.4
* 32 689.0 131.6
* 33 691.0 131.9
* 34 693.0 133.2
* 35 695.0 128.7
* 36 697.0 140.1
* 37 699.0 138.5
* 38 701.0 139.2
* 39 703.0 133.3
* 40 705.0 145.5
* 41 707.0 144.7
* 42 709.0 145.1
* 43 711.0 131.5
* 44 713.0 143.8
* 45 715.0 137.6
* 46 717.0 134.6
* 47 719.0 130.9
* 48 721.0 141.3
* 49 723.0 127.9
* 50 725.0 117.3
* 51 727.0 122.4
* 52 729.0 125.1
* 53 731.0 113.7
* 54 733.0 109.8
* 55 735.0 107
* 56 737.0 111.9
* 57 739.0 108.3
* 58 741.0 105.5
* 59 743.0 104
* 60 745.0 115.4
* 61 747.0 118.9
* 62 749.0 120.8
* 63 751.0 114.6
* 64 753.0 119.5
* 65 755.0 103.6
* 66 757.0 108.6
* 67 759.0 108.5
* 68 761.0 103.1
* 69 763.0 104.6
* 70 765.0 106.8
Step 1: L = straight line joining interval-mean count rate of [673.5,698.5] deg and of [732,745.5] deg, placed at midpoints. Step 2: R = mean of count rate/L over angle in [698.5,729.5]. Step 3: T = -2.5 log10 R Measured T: -0.13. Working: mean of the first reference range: 132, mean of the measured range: 135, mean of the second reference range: 109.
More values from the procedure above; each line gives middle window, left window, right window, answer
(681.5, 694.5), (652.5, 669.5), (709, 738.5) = -0.09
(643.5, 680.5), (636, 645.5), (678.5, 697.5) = 0.01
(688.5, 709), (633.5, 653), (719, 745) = -0.17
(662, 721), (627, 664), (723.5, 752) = -0.13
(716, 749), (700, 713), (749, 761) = 0.06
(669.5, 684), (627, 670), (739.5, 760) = -0.06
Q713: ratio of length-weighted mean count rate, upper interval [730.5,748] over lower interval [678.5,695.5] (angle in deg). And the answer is 0.83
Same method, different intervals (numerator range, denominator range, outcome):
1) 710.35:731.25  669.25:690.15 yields 1.00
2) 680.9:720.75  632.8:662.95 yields 1.14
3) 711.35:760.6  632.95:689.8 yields 0.96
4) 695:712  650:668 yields 1.13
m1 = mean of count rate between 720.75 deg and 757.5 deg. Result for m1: 115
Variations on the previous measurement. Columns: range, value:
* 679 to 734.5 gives 133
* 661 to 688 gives 128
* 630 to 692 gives 124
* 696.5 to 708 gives 140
